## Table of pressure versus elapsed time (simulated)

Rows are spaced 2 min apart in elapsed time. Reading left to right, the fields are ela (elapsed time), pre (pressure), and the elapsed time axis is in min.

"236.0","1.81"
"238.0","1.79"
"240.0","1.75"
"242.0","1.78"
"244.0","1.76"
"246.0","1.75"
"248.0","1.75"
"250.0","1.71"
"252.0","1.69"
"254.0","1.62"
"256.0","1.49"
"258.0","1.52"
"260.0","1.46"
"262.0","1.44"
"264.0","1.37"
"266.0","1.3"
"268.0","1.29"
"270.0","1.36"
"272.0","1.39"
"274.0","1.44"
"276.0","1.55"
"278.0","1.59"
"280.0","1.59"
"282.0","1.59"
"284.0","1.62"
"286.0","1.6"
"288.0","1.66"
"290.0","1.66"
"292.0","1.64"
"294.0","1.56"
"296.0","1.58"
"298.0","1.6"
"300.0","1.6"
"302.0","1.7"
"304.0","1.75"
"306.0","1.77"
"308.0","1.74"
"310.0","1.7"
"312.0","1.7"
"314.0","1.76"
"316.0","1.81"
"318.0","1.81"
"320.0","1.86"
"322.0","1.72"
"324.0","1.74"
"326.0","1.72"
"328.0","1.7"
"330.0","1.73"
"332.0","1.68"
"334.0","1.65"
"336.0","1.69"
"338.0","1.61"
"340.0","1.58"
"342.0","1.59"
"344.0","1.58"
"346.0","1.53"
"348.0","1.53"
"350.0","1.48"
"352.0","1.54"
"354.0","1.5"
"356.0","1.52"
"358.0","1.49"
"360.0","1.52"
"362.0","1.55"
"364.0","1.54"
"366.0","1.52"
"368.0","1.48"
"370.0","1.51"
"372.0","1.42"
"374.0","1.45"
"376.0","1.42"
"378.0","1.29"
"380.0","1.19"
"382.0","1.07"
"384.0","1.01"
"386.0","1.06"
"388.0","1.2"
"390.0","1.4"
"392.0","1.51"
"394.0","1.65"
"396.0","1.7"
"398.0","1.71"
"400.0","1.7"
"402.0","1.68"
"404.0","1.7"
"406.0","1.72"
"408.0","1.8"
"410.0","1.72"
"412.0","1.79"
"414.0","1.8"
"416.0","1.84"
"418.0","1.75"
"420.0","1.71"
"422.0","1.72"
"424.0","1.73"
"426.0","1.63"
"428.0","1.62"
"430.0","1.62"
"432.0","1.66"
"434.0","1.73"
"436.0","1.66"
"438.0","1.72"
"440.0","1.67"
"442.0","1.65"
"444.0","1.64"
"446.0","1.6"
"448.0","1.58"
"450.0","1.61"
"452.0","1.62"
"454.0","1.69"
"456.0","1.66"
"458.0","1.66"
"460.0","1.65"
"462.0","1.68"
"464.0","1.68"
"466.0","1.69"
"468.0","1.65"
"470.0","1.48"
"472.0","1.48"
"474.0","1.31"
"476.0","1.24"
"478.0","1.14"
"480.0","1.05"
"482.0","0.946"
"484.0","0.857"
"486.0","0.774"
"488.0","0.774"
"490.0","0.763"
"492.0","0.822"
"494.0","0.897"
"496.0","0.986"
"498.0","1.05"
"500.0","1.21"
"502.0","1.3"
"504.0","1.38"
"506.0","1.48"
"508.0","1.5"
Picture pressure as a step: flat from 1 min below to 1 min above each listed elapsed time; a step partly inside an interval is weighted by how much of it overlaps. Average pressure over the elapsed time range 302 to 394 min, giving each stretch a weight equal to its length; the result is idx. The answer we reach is 1.55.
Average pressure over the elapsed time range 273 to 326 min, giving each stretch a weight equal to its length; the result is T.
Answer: 1.67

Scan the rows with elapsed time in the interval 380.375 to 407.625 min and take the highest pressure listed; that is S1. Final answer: 1.72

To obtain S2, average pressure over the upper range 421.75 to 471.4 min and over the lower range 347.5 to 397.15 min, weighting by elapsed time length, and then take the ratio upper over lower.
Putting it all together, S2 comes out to 1.16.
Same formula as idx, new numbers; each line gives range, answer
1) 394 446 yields 1.7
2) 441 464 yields 1.64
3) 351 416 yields 1.51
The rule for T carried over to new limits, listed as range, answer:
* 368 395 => 1.33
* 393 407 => 1.69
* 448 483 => 1.49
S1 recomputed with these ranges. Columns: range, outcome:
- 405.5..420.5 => 1.84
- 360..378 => 1.55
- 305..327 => 1.86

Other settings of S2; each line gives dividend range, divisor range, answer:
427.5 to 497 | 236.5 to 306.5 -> 0.88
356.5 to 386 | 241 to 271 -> 0.89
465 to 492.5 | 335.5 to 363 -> 0.74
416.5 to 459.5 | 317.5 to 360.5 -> 1.02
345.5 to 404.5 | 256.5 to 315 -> 0.93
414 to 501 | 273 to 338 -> 0.86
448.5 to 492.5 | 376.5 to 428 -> 0.86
